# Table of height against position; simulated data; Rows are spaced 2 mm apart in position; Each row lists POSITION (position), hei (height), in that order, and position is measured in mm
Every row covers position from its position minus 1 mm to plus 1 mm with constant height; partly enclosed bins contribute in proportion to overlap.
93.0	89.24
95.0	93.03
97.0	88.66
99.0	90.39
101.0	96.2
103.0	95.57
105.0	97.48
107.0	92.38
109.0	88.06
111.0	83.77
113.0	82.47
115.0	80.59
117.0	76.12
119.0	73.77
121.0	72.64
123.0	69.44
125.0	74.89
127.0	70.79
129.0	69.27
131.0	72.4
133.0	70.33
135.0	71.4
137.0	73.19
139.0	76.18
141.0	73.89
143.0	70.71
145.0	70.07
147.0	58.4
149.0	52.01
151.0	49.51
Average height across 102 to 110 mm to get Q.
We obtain 93.4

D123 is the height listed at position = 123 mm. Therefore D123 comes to 69.44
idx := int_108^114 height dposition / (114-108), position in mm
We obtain 84.8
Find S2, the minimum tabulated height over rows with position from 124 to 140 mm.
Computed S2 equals 69.27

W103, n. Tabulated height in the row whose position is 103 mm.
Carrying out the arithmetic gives 95.57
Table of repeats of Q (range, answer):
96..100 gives 89.5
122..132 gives 71.4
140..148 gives 68.3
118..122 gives 73.2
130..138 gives 71.8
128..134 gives 70.7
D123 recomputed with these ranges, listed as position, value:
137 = 73.19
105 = 97.48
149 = 52.01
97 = 88.66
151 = 49.51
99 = 90.39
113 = 82.47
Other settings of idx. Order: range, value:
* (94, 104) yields 92.8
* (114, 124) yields 74.5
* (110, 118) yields 80.7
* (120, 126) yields 72.3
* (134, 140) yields 73.6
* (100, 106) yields 96.4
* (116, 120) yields 74.9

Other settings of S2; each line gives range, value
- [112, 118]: 76.12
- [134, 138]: 71.4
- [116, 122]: 72.64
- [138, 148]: 58.4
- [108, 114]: 82.47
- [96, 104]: 88.66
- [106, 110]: 88.06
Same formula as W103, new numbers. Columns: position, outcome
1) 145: 70.07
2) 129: 69.27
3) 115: 80.59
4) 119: 73.77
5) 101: 96.2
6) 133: 70.33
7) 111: 83.77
